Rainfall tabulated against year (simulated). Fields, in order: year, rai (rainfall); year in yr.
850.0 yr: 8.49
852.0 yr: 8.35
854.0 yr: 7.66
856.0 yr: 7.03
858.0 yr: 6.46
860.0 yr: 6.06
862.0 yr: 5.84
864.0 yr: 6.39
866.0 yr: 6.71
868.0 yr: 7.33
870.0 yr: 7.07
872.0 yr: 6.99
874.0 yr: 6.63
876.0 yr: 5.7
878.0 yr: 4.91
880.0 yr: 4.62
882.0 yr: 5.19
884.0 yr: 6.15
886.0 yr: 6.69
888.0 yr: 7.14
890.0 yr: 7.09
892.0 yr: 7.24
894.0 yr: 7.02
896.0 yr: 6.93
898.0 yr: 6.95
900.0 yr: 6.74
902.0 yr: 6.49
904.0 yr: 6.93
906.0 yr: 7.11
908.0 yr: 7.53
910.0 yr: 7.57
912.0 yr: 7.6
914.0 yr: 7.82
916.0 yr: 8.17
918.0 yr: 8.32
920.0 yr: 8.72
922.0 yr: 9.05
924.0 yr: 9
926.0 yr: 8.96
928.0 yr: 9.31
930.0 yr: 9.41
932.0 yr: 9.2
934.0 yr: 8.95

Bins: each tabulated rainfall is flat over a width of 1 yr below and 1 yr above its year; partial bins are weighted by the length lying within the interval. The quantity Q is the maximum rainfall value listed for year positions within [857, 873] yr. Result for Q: 7.33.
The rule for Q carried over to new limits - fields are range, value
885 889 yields 7.14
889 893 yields 7.24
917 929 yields 9.31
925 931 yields 9.41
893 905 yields 7.02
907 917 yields 8.17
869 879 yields 7.07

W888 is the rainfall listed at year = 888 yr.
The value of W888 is 7.14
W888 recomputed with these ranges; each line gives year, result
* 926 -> 8.96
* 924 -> 9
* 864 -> 6.39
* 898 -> 6.95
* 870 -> 7.07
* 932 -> 9.2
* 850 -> 8.49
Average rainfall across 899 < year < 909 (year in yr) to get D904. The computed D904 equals 6.96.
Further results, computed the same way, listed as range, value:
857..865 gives 6.19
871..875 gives 6.81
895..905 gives 6.81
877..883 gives 4.91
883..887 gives 6.42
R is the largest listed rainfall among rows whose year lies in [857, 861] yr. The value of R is 6.46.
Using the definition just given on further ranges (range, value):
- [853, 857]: 7.66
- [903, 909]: 7.53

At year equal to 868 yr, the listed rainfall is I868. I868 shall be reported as 7.33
